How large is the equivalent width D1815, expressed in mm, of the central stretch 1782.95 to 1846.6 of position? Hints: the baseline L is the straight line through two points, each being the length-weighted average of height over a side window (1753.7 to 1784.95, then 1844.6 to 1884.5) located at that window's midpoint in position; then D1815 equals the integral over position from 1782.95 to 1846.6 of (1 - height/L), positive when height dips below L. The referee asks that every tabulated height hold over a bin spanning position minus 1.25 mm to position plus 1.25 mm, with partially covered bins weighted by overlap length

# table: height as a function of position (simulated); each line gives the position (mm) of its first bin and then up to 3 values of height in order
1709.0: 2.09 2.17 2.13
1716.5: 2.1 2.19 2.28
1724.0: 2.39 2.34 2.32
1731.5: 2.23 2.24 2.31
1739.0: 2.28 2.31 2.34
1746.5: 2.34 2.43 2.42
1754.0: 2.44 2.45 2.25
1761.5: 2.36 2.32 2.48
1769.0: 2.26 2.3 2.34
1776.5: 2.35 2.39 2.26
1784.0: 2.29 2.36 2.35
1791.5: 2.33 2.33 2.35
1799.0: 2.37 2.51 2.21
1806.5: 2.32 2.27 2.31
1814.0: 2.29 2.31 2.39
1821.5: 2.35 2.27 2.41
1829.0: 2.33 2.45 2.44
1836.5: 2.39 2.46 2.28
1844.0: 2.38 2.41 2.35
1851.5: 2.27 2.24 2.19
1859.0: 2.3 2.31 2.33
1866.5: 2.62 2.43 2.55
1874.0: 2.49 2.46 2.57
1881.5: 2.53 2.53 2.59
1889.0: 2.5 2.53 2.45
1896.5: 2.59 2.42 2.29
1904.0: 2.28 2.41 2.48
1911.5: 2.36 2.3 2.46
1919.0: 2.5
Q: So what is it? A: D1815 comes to 0.6 mm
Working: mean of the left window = 2.34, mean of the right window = 2.41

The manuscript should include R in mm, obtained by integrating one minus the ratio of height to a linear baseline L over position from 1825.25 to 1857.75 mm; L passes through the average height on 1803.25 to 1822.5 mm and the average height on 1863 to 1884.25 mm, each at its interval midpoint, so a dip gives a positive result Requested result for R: 0.60 mm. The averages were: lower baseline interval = 2.31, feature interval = 2.35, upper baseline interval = 2.5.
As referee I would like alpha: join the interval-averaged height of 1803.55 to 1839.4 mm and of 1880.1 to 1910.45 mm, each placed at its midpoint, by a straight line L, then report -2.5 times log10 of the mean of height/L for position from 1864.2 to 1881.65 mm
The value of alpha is -0.03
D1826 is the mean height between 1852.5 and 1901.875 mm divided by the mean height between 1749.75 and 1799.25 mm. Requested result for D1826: 1.0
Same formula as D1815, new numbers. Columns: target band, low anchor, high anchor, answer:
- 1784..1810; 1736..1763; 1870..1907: 0.7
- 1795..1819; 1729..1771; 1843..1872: 0.2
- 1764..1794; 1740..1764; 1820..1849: 0.4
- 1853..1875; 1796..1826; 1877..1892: 0.9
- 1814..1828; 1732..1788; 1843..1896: 0.3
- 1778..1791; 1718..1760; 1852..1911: 0.2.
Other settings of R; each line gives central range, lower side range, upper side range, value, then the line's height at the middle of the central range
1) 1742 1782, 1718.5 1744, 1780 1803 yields -0.64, 2.32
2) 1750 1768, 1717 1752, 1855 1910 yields -0.43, 2.33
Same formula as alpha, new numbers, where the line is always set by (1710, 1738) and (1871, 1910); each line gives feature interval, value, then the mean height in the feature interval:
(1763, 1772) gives -0.018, 2.34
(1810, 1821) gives 0.022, 2.33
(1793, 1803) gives -0.018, 2.39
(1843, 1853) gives 0.032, 2.35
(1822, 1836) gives 0.006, 2.38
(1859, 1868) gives 0.016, 2.4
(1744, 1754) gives -0.054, 2.4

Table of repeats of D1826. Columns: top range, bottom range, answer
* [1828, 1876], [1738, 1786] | 1.01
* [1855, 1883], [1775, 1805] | 1.04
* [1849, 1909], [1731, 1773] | 1.04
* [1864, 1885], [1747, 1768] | 1.05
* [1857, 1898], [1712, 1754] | 1.08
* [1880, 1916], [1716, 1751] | 1.06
